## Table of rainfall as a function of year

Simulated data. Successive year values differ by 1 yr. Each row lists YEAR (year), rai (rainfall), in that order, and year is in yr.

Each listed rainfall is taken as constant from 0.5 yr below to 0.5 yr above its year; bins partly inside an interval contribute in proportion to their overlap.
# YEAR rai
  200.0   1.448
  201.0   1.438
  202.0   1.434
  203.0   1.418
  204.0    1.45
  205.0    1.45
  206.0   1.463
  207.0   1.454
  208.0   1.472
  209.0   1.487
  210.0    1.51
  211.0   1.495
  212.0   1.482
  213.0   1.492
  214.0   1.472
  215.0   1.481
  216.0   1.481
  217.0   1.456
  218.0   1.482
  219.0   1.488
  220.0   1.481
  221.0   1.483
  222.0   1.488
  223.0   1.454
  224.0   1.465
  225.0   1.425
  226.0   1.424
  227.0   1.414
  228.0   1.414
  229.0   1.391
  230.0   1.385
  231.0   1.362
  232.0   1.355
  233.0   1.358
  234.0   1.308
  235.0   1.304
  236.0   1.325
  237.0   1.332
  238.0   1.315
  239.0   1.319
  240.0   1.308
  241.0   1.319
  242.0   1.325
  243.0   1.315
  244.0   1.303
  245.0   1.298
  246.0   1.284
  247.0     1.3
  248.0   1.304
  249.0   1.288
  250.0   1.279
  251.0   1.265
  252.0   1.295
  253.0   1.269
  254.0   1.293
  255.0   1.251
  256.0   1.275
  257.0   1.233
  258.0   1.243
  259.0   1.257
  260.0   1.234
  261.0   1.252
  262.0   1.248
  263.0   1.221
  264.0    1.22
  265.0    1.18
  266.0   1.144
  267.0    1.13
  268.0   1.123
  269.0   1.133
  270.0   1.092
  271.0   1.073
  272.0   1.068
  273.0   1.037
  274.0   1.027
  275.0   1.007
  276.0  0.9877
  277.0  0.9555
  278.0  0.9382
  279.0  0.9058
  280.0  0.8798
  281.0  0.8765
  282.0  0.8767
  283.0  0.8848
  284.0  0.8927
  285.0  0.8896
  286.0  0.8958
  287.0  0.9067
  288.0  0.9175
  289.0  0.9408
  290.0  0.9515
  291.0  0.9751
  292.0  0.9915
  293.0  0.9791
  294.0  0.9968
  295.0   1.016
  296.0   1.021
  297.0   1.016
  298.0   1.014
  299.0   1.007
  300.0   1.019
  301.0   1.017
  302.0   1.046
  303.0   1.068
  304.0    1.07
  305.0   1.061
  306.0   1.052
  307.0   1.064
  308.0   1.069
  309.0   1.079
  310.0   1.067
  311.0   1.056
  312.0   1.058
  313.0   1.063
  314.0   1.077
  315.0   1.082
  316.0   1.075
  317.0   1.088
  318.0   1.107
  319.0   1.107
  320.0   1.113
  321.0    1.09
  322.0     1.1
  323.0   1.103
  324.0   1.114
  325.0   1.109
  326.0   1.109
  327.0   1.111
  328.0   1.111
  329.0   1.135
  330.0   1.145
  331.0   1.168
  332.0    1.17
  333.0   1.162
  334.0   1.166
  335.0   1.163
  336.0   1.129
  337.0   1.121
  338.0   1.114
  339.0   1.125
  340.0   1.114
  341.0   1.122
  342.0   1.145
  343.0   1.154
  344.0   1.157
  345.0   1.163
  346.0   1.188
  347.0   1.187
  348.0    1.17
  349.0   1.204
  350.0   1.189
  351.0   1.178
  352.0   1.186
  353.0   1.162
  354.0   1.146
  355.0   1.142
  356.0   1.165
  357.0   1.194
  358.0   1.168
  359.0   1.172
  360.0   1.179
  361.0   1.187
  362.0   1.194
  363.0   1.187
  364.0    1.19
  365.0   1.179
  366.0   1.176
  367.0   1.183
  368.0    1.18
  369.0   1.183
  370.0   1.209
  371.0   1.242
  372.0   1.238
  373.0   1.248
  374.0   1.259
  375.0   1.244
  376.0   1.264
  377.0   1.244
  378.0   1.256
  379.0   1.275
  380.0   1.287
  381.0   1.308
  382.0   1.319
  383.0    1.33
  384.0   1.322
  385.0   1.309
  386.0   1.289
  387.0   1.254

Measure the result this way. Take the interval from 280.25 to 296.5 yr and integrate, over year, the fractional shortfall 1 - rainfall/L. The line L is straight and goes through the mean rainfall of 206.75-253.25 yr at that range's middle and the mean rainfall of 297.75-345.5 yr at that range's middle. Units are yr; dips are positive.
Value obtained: 3.59 yr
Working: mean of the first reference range 1.39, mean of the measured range 0.937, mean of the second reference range 1.1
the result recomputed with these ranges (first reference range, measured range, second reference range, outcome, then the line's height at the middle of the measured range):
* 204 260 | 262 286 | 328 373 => 5.1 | 1.3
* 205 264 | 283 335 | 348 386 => 9.3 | 1.28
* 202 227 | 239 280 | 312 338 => 4.2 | 1.32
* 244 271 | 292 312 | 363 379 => 3.1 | 1.23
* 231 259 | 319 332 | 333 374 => 0.9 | 1.21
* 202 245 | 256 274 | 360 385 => 2.6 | 1.36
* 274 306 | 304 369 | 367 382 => -0.8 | 1.12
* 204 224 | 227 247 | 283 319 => 0.3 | 1.36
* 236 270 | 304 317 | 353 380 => 1.7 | 1.23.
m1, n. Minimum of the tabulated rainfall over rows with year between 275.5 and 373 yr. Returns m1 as 0.8765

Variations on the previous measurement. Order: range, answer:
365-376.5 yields 1.176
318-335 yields 1.09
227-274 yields 1.027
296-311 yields 1.007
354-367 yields 1.142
